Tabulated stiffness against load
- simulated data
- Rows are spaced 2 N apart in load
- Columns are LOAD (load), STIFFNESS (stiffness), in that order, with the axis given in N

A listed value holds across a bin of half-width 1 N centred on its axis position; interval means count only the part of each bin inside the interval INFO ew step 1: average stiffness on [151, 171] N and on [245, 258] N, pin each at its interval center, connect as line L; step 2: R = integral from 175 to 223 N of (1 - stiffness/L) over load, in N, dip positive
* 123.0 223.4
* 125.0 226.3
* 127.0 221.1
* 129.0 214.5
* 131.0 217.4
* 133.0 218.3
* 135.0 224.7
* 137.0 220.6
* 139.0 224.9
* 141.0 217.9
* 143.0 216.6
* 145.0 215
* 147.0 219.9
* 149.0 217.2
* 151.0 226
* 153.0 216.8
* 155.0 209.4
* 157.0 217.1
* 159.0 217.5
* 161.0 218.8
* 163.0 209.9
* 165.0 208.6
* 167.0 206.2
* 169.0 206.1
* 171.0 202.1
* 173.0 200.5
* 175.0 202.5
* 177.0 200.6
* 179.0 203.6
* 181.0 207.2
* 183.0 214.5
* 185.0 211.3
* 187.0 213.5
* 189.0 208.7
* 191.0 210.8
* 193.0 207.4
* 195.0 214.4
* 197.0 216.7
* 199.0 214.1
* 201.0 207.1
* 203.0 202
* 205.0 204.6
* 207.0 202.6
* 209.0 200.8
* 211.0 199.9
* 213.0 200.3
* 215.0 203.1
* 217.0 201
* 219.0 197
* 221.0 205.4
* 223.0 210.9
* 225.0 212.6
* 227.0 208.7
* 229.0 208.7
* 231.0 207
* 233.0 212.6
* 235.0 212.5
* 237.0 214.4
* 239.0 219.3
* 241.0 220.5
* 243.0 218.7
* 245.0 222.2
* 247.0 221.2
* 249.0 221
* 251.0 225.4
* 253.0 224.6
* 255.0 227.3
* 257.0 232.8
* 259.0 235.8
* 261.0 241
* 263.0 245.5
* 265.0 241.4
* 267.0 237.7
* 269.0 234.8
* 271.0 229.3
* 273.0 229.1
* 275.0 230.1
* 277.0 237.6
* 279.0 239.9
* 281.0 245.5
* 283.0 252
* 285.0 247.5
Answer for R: 2.5 N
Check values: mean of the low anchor 212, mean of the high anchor 225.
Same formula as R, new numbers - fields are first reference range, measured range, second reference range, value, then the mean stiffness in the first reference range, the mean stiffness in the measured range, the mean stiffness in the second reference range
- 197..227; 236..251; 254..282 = 0.2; 205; 220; 236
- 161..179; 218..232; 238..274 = 0.9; 205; 207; 229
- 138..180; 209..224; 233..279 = 1.3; 212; 202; 228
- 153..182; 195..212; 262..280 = 0.9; 208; 206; 236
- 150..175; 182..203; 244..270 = 0.6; 211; 211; 232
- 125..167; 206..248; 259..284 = 3.9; 218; 209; 239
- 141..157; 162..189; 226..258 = 1.4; 217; 207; 219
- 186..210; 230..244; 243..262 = 0.4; 209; 215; 227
